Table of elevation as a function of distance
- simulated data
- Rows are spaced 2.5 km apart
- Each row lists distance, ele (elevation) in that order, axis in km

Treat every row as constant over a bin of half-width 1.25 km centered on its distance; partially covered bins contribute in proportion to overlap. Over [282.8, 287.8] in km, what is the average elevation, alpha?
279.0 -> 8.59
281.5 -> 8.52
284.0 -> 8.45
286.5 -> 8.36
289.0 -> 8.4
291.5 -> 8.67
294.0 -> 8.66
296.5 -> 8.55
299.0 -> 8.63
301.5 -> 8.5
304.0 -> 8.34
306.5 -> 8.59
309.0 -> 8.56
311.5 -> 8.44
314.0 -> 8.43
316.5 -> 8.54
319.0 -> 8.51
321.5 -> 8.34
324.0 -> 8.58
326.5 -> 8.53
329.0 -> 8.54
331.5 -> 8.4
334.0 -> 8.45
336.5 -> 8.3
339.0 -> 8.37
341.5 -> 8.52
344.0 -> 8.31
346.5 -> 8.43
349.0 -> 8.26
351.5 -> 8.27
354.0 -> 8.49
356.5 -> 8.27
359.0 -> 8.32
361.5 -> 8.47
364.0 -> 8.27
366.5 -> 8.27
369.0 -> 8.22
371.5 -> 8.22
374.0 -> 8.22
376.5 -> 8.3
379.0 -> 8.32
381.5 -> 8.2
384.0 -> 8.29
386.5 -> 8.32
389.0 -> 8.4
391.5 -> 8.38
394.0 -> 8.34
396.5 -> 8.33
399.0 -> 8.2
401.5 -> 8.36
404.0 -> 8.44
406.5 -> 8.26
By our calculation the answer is 8.4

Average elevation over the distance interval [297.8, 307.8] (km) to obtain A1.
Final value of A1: 8.51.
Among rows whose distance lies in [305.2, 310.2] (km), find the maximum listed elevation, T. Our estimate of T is 8.59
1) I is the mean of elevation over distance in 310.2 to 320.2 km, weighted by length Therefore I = 8.48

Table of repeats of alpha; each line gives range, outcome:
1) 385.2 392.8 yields 8.37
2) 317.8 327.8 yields 8.49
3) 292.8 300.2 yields 8.61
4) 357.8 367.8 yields 8.33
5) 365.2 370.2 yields 8.25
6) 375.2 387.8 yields 8.29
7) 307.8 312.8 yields 8.5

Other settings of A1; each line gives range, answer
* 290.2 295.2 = 8.66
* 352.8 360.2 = 8.36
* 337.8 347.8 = 8.41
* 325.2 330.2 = 8.54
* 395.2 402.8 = 8.3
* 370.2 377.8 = 8.25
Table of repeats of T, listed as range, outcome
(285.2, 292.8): 8.67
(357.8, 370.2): 8.47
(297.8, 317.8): 8.63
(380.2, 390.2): 8.4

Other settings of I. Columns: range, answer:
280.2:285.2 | 8.49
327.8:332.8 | 8.47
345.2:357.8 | 8.34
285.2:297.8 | 8.53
